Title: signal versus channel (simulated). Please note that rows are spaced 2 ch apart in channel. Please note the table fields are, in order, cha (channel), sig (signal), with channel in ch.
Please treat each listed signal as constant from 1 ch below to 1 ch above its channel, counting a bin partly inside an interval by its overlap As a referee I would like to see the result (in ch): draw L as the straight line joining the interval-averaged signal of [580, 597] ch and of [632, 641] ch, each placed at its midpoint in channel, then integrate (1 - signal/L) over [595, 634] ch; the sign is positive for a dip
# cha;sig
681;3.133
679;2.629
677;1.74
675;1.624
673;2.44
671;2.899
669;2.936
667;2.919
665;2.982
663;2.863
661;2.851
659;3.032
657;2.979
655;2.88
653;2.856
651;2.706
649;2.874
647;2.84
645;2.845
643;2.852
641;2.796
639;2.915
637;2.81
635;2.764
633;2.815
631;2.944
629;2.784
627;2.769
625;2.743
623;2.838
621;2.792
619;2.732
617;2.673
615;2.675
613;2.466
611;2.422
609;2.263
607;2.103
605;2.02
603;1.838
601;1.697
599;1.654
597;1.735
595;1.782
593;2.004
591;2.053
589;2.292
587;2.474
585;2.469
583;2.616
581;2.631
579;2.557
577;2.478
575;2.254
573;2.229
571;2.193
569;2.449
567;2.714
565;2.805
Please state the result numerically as 2.7 ch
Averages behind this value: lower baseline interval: 2.26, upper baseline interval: 2.82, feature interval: 2.4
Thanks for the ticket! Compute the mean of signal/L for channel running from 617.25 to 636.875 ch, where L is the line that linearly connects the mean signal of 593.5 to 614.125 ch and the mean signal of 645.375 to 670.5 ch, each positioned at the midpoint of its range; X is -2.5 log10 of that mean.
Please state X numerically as -0.17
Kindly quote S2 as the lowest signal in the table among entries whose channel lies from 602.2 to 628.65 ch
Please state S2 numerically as 1.838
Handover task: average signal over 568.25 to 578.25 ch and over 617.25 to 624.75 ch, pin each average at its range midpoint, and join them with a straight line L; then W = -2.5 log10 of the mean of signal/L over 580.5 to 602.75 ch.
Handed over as 0.18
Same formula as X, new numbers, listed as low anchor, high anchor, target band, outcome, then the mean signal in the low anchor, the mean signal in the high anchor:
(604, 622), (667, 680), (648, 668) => -0.19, 2.46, 2.42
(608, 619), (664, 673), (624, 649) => -0.06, 2.52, 2.88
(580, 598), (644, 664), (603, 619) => 0.04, 2.23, 2.87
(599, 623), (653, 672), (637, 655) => -0.04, 2.33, 2.92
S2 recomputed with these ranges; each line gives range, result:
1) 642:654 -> 2.706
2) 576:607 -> 1.654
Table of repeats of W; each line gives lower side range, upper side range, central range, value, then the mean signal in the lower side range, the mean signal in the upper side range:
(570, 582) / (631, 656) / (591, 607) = 0.34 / 2.39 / 2.83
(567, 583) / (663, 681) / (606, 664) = -0.10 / 2.43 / 2.57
